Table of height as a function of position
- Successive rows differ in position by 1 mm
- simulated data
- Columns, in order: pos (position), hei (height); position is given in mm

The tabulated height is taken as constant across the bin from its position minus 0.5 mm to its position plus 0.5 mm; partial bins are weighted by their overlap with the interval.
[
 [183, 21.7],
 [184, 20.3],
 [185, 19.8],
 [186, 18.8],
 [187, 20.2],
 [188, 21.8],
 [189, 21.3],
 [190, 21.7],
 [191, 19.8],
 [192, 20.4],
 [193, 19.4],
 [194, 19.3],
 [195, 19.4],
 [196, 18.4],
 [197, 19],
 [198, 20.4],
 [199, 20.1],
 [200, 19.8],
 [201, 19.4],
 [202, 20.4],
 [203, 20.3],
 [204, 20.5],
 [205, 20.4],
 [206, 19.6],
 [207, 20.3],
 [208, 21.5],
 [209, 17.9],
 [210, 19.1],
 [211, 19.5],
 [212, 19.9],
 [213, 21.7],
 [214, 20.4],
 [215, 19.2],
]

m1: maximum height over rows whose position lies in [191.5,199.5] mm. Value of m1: 20.4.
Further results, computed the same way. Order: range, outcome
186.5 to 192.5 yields 21.8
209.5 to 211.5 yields 19.5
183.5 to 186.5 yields 20.3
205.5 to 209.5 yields 21.5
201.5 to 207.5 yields 20.5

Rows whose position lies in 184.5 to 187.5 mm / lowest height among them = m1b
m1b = 18.8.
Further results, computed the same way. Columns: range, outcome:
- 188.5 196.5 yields 18.4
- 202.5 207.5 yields 19.6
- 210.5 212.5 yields 19.5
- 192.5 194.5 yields 19.3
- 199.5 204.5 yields 19.4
